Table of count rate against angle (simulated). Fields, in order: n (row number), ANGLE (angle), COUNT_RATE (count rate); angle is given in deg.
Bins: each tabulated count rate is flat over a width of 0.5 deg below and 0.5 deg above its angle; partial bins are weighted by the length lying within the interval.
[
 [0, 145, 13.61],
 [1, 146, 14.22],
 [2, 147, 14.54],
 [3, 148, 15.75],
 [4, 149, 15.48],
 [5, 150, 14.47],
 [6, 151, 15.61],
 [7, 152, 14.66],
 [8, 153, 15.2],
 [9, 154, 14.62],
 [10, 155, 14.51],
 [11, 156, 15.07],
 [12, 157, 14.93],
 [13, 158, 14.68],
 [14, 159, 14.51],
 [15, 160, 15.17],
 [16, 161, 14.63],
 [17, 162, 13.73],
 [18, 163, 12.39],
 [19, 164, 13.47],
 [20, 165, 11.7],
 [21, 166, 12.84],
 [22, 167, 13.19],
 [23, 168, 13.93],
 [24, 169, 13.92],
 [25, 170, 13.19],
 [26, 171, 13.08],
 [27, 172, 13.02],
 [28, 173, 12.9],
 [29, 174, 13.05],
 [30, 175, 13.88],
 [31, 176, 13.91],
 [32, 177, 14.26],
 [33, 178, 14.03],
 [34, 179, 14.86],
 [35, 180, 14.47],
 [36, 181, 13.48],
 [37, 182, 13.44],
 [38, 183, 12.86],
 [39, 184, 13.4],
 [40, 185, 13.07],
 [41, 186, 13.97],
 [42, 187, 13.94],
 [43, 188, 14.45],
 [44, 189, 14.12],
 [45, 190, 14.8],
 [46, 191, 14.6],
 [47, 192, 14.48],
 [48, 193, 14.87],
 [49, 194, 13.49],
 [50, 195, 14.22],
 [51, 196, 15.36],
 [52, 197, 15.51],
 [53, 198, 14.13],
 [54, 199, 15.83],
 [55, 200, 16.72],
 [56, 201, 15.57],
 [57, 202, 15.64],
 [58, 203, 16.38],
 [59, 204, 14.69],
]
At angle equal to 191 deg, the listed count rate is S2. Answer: 14.6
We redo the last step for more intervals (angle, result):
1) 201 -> 15.57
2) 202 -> 15.64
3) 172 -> 13.02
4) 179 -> 14.86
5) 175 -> 13.88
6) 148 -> 15.75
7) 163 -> 12.39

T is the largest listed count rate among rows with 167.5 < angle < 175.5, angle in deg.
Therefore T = 13.93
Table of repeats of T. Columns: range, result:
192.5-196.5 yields 15.36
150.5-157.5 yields 15.61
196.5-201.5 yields 16.72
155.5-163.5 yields 15.17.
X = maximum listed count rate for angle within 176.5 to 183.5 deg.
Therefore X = 14.86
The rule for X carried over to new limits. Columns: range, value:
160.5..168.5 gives 14.63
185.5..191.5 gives 14.8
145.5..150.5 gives 15.75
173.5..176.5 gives 13.91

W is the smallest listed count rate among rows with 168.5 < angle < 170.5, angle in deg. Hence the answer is 13.19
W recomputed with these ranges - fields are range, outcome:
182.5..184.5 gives 12.86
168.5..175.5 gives 12.9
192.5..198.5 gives 13.49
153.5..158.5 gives 14.51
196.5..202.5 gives 14.13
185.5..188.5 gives 13.94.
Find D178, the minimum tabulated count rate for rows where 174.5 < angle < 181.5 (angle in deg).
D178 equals 13.48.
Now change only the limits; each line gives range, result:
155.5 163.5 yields 12.39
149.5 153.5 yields 14.47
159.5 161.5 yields 14.63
